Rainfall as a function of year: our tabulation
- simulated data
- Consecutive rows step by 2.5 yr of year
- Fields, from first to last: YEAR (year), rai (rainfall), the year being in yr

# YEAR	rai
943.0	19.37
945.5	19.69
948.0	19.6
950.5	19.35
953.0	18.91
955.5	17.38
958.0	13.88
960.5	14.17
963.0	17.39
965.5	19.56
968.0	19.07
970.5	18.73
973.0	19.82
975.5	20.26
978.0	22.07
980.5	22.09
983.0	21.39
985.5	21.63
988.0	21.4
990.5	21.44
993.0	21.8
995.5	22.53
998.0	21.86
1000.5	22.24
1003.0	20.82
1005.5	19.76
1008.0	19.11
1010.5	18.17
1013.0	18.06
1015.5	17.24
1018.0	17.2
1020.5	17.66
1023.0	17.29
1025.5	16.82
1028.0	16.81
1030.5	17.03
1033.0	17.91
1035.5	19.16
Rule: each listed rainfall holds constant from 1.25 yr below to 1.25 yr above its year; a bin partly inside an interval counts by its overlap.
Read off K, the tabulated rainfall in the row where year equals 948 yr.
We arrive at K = 19.6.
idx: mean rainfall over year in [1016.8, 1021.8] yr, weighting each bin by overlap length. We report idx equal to 17.4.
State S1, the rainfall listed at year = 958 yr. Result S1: 13.88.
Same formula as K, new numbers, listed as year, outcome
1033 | 17.91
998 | 21.86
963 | 17.39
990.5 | 21.44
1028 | 16.81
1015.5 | 17.24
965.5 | 19.56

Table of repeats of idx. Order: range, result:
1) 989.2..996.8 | 21.9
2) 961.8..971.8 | 18.7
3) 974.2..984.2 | 21.4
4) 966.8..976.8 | 19.5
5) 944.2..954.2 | 19.4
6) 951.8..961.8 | 16.1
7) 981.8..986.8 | 21.5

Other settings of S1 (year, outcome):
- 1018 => 17.2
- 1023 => 17.29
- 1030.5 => 17.03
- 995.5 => 22.53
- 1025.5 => 16.82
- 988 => 21.4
